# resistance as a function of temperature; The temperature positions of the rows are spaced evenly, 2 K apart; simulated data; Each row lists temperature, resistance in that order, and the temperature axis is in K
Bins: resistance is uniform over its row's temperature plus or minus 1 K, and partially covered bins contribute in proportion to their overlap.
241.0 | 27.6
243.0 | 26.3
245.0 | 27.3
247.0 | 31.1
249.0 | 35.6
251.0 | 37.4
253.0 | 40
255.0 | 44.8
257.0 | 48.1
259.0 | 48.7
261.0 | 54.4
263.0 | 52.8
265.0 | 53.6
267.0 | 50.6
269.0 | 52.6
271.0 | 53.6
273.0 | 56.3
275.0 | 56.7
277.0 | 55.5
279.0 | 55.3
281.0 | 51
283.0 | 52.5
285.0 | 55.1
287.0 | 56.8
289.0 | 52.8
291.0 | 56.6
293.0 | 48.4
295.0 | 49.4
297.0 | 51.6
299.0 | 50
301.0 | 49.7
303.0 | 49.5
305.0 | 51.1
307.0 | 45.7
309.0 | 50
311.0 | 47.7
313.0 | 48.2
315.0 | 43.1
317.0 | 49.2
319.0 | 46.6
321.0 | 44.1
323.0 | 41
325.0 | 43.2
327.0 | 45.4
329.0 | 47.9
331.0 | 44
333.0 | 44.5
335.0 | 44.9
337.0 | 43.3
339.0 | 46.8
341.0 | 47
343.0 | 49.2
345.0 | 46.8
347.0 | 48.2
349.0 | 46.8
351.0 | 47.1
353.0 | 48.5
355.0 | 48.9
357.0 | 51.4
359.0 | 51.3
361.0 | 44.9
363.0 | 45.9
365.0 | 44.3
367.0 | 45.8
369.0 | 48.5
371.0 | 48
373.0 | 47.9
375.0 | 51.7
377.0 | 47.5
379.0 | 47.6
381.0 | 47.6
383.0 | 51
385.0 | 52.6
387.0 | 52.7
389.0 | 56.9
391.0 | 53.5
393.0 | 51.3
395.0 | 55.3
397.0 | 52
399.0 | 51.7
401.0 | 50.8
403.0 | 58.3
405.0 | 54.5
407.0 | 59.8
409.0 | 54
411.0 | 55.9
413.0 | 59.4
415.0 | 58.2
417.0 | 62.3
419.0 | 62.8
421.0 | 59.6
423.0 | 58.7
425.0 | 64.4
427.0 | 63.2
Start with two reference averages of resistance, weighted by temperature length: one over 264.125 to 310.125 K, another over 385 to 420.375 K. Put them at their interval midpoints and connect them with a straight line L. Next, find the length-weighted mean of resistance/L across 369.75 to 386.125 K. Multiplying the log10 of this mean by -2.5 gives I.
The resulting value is 0.121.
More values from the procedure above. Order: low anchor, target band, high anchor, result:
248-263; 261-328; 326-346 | -0.12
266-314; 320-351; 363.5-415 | 0.14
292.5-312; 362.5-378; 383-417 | 0.12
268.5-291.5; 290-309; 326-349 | 0.03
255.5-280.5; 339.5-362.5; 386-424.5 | 0.15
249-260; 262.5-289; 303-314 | -0.19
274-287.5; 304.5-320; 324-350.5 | 0.05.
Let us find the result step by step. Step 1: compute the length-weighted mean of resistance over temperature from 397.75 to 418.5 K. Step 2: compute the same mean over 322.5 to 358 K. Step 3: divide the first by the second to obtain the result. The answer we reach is 1.2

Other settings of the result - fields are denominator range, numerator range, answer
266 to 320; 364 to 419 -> 1.03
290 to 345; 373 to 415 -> 1.12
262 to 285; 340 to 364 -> 0.89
